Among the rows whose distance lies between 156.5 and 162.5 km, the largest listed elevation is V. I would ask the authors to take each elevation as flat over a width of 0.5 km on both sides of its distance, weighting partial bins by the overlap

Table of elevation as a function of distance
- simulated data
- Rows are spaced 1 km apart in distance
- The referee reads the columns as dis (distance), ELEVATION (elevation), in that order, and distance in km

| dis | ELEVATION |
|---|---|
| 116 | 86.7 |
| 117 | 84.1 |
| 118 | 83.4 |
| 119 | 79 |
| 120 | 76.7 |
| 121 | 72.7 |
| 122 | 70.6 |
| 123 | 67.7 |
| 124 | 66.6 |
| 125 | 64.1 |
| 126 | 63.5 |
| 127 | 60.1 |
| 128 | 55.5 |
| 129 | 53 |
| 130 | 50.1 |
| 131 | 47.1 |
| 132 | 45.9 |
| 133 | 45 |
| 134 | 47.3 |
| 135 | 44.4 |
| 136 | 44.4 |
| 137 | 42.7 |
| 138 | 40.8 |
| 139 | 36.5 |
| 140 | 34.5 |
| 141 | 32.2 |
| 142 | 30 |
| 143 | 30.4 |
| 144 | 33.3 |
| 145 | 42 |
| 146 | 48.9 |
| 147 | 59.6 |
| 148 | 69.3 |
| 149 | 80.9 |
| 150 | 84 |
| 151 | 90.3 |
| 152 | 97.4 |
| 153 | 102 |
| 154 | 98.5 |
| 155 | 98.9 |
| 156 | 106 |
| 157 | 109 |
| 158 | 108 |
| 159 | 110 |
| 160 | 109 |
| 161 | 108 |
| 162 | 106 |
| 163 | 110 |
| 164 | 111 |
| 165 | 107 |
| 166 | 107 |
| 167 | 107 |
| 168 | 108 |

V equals 110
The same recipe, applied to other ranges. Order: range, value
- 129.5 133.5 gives 50.1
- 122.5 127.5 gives 67.7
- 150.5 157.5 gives 109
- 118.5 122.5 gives 79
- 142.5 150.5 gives 84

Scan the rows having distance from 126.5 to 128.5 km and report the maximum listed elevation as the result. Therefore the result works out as 60.1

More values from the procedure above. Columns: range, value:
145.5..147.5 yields 59.6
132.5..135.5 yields 47.3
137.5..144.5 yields 40.8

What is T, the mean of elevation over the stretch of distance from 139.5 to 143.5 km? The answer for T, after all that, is 31.8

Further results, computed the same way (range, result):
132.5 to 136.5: 45.3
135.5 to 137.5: 43.5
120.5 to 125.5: 68.3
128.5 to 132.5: 49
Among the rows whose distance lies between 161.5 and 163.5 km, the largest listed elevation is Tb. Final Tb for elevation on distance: 110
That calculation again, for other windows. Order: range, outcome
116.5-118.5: 84.1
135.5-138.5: 44.4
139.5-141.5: 34.5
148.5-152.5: 97.4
